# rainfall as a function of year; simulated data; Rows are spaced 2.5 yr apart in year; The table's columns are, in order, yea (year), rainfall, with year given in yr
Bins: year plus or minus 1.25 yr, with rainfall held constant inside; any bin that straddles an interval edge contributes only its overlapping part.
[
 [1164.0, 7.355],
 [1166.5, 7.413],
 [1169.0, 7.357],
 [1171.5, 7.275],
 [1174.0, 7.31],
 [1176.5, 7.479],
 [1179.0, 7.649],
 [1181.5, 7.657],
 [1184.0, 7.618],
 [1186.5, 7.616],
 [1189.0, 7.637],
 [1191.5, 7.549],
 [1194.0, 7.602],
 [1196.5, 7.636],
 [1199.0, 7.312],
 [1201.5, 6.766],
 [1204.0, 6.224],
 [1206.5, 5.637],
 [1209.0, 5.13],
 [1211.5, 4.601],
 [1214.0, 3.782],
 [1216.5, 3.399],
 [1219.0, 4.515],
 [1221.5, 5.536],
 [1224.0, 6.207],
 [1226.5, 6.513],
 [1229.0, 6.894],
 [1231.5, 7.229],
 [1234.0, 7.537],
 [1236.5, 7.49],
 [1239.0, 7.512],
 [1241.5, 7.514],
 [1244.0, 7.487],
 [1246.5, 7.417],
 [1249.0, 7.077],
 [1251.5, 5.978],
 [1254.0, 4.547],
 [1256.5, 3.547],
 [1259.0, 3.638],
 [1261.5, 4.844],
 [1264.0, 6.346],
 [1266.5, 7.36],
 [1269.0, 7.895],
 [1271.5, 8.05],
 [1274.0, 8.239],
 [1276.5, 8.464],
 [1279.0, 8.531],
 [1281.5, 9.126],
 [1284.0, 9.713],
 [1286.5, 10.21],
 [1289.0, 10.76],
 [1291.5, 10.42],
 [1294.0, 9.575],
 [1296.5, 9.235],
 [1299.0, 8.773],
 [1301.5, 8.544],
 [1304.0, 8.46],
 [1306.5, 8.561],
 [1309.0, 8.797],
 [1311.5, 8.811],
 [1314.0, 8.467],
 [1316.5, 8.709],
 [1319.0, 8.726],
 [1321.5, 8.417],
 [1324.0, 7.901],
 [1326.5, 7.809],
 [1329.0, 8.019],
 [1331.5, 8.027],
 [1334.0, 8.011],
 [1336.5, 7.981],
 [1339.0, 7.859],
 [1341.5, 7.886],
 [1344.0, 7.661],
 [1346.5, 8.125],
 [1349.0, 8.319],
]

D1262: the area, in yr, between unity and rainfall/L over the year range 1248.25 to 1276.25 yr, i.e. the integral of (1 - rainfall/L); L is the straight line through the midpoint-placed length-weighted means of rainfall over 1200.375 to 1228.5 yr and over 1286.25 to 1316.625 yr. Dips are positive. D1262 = 4.8 yr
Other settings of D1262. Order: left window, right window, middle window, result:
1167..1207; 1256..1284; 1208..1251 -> 5.9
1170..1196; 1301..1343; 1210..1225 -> 6.0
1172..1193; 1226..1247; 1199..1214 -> 3.6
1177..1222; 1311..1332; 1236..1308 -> -2.1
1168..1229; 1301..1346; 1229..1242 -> -0.7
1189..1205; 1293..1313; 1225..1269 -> 8.4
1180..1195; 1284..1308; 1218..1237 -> 4.1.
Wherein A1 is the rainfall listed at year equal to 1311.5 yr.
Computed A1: 8.811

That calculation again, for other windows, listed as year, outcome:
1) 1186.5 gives 7.616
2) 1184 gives 7.618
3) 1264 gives 6.346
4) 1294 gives 9.575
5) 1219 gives 4.515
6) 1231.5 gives 7.229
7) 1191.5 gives 7.549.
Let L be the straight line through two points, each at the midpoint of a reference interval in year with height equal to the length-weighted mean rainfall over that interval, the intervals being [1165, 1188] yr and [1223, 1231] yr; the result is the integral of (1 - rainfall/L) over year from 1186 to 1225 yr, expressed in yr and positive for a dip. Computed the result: 5.4 yr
